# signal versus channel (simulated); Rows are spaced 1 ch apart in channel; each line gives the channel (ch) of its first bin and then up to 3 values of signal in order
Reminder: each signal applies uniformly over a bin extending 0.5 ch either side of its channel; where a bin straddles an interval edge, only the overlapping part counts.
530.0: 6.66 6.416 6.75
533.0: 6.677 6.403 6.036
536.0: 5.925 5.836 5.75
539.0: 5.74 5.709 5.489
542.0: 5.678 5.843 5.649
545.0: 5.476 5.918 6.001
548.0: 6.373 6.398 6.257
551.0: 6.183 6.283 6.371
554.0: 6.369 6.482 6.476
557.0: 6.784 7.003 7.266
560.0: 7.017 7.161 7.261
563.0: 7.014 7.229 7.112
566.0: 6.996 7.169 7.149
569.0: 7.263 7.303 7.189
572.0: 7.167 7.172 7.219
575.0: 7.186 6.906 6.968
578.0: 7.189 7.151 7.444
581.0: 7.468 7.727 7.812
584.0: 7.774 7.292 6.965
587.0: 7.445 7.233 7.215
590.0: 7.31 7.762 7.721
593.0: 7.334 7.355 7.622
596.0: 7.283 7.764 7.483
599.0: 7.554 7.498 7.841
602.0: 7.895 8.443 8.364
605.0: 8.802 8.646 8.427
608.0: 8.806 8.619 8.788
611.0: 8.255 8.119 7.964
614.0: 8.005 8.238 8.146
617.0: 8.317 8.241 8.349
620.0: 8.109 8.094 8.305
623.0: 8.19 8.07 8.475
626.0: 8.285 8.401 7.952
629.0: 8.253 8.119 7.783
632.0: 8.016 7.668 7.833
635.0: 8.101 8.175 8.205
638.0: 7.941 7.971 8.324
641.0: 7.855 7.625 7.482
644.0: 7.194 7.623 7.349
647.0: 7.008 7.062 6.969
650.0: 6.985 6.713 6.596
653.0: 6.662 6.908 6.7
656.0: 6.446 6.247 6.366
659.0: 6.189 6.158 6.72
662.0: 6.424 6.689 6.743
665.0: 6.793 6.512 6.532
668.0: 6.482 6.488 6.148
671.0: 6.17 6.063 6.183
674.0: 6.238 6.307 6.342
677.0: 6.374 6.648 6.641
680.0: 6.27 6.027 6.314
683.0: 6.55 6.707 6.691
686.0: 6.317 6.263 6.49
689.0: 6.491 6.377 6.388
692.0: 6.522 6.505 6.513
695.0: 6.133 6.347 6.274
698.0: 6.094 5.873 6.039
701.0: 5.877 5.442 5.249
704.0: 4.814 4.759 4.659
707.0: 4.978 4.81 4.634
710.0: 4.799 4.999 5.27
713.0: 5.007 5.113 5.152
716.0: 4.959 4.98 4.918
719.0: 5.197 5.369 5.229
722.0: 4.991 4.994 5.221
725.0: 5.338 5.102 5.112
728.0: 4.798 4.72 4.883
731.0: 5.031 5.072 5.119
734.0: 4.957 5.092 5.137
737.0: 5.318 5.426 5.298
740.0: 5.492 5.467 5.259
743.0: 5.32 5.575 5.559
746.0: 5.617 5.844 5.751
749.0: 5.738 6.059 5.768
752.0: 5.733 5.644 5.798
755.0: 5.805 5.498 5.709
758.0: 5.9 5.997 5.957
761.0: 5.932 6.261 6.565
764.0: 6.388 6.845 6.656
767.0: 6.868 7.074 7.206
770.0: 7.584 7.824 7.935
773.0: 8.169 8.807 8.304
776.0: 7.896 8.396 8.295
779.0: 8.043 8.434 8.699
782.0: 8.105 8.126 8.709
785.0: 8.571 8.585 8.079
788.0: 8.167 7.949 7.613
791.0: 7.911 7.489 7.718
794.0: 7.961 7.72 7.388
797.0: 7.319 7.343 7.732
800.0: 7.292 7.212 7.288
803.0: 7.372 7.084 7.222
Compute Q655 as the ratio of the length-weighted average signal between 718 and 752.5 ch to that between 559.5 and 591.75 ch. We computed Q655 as 0.73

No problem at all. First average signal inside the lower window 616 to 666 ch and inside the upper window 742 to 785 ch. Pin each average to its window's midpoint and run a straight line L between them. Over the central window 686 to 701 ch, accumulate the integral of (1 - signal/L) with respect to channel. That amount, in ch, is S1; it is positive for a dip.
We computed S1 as 1.9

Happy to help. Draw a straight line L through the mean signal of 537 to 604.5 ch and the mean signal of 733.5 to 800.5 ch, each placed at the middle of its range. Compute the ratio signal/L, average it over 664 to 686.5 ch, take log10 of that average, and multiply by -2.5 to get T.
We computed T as 0.08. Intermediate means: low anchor 6.98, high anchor 6.85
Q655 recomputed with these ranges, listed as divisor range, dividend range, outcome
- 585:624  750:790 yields 0.91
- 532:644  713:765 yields 0.74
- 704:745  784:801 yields 1.53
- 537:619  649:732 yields 0.82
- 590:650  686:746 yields 0.68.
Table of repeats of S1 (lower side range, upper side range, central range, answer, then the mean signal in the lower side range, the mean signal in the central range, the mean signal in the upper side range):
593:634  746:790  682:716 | 8.08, 8.1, 5.76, 7.1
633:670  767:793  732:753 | 6.20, 7.05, 5.47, 8.05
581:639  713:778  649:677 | 2.65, 7.97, 6.48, 5.9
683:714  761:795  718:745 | 5.83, 5.78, 5.18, 7.77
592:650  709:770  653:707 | 4.09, 7.96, 6.25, 5.54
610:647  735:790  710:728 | 5.20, 8.03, 5.1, 6.75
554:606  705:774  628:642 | -2.55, 7.36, 8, 5.64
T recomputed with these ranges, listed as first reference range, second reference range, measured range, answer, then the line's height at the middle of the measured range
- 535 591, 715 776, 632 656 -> -0.168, 6.36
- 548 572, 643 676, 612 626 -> -0.216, 6.72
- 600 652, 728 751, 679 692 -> 0.030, 6.6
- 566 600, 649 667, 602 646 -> -0.174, 6.93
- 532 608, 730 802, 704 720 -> 0.348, 6.83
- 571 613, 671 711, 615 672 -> -0.085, 6.8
